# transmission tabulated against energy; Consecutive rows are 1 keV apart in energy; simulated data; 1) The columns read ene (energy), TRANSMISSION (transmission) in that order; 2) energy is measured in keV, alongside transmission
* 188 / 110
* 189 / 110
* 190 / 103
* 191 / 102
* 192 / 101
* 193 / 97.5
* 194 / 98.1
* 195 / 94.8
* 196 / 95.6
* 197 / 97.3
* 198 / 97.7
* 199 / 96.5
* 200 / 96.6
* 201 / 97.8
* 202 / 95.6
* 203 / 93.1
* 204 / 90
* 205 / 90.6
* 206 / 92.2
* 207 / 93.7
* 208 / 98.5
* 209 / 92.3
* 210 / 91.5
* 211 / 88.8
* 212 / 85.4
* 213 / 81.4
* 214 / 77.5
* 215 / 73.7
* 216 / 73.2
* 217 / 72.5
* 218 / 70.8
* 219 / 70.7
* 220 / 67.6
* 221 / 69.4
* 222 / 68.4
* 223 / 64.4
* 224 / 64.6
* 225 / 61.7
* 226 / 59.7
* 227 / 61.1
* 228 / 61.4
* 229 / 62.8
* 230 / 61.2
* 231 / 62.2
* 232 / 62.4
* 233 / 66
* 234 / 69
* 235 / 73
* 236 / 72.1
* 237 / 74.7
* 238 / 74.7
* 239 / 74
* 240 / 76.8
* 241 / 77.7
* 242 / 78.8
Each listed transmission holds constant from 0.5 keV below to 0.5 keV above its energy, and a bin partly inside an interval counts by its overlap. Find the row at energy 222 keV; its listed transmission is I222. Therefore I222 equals 68.4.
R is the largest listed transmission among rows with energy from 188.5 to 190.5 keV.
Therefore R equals 110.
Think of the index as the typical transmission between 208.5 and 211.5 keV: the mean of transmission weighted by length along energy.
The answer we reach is 90.9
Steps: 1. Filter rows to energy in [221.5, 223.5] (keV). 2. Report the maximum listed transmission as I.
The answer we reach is 68.4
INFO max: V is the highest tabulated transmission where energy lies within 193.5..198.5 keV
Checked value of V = 98.1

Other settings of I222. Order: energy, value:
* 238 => 74.7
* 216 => 73.2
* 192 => 101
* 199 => 96.5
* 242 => 78.8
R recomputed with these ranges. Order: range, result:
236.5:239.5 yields 74.7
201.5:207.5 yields 95.6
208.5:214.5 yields 92.3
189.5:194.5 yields 103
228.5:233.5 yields 66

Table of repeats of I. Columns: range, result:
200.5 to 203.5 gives 97.8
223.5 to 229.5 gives 64.6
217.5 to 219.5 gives 70.8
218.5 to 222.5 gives 70.7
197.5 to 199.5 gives 97.7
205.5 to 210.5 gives 98.5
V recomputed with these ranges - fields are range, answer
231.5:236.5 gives 73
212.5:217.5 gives 81.4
